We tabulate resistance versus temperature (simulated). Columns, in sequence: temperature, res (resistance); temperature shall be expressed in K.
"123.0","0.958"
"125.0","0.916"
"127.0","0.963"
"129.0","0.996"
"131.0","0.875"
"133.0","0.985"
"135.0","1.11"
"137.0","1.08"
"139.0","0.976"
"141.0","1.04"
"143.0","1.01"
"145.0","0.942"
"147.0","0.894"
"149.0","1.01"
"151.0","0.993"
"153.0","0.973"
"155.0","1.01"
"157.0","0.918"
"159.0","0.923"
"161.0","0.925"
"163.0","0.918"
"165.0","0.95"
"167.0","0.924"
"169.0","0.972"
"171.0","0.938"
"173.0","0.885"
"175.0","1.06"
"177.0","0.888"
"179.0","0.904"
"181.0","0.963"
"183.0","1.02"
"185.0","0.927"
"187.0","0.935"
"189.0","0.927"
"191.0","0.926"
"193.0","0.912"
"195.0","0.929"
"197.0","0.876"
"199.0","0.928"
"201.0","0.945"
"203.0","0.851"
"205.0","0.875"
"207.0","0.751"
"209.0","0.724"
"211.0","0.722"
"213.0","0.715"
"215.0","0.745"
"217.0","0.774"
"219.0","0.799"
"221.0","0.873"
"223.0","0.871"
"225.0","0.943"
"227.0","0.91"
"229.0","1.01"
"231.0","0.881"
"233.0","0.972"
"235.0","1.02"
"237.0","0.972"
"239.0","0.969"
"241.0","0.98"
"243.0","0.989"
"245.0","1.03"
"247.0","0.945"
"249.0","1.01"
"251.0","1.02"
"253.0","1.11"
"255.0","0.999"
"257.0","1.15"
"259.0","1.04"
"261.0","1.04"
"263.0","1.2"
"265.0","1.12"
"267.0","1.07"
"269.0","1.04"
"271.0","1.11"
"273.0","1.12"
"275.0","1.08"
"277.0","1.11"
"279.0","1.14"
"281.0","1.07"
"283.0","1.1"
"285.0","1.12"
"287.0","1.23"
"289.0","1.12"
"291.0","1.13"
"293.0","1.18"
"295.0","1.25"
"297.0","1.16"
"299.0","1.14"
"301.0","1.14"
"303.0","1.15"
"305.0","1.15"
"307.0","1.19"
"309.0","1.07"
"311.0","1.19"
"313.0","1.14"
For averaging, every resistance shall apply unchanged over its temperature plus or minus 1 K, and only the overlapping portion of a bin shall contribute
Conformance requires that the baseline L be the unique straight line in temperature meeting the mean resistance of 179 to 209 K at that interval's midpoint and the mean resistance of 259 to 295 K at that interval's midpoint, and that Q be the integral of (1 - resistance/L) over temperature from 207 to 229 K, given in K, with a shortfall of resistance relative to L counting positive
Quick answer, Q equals 3.5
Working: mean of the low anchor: 0.905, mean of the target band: 0.814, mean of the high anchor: 1.12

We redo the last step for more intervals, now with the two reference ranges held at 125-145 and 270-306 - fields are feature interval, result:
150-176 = 1.8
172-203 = 3.3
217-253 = 4.6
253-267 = 0.3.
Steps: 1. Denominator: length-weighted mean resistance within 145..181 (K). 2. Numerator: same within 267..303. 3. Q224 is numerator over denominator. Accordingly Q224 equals 1.2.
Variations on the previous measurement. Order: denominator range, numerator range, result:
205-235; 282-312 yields 1.37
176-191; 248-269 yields 1.15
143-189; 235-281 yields 1.11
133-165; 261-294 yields 1.14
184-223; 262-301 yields 1.33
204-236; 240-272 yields 1.24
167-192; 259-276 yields 1.16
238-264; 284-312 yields 1.12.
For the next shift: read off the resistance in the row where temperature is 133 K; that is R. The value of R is 0.985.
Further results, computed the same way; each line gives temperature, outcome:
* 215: 0.745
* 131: 0.875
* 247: 0.945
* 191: 0.926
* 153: 0.973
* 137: 1.08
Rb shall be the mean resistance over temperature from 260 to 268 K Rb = 1.11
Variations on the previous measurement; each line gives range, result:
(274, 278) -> 1.1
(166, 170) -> 0.948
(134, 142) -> 1.05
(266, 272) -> 1.07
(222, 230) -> 0.933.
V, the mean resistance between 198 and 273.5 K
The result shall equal 0.952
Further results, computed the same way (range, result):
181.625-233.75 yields 0.875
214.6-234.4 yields 0.885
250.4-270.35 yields 1.08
